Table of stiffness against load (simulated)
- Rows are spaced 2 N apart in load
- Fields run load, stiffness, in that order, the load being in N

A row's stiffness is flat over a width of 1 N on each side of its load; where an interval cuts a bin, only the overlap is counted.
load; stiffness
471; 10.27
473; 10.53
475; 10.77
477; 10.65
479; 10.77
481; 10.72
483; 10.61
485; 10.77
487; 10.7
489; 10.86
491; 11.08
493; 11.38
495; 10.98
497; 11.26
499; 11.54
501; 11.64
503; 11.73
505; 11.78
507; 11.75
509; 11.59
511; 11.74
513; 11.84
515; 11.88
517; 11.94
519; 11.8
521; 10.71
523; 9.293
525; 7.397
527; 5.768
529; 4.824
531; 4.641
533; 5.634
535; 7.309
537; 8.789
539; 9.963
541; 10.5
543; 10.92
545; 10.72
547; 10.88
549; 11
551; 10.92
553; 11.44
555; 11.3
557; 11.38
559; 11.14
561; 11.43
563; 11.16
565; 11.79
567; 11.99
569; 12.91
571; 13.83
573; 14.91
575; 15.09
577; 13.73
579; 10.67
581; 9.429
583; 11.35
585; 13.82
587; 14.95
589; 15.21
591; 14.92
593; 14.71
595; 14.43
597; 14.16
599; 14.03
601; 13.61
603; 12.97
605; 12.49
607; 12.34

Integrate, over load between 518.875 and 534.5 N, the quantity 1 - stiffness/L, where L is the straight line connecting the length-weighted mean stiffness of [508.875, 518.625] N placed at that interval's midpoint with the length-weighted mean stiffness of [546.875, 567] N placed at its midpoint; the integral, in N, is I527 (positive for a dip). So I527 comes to 5.9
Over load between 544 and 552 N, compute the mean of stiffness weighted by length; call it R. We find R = 10.9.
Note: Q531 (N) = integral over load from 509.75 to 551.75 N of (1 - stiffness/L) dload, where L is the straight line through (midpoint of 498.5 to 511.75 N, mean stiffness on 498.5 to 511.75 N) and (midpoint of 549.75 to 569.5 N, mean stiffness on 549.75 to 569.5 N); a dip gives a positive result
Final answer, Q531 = 7.8 N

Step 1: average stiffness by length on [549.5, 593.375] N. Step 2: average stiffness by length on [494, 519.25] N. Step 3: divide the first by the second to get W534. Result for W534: 1.08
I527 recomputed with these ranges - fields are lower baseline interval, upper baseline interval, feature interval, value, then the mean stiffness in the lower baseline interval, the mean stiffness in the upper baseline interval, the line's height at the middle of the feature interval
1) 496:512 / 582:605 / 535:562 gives 4.48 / 11.6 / 13.9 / 12.8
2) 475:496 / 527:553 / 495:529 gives -2.69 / 10.8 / 8.82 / 9.86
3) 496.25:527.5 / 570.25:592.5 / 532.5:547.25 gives 3.19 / 10.9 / 13.5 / 12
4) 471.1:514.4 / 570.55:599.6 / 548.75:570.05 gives 2.40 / 11.2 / 13.7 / 13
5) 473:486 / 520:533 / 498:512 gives -4.85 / 10.7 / 6.99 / 8.69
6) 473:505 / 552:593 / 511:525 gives 0.72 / 11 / 12.7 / 11.6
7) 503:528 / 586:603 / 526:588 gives 9.61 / 10.7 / 14.4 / 12.6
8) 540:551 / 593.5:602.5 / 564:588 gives -0.38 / 10.8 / 14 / 12.7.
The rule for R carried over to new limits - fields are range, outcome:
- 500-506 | 11.7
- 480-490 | 10.7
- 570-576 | 14.6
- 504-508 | 11.8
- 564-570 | 12.2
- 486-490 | 10.8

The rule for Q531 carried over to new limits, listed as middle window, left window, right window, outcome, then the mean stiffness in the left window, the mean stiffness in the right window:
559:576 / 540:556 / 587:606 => -0.74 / 11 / 14.1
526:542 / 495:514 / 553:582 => 6.34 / 11.6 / 12.2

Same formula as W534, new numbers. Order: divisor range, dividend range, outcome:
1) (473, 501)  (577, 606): 1.22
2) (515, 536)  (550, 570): 1.42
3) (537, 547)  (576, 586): 1.14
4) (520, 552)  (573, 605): 1.56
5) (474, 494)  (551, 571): 1.08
